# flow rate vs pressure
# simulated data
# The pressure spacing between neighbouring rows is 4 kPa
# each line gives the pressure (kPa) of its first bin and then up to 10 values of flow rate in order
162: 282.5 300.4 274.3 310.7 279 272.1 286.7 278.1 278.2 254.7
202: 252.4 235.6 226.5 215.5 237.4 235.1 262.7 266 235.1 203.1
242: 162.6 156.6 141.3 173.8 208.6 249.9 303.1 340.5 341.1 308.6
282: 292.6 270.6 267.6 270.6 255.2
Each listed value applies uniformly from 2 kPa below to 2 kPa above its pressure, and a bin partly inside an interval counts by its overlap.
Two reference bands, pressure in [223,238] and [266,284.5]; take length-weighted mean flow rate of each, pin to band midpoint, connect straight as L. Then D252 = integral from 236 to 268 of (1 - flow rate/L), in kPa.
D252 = 9.35 kPa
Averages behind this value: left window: 246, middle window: 200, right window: 317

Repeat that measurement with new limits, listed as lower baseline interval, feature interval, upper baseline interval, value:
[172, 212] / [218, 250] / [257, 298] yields 7.2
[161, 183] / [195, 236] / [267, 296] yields 6.9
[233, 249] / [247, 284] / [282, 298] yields -4.7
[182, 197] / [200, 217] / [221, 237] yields 2.0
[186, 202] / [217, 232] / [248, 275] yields 0.5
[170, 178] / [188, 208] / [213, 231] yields 0.7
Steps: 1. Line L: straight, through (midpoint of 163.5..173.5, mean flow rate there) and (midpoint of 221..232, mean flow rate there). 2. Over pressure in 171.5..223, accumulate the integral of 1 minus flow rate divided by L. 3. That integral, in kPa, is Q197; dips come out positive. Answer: 2.8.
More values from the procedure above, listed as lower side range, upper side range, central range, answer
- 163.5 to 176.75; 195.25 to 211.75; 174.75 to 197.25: -0.8 kPa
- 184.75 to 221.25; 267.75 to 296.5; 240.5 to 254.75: 6.2 kPa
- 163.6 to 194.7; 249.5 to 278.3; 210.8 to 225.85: 2.2 kPa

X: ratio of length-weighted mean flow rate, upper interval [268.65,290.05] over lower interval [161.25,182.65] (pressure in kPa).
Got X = 1.06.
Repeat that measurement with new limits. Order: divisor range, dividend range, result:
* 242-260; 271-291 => 1.77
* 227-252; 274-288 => 1.51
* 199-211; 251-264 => 0.85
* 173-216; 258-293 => 1.11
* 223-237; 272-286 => 1.23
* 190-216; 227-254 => 0.79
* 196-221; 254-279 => 1.19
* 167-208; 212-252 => 0.78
